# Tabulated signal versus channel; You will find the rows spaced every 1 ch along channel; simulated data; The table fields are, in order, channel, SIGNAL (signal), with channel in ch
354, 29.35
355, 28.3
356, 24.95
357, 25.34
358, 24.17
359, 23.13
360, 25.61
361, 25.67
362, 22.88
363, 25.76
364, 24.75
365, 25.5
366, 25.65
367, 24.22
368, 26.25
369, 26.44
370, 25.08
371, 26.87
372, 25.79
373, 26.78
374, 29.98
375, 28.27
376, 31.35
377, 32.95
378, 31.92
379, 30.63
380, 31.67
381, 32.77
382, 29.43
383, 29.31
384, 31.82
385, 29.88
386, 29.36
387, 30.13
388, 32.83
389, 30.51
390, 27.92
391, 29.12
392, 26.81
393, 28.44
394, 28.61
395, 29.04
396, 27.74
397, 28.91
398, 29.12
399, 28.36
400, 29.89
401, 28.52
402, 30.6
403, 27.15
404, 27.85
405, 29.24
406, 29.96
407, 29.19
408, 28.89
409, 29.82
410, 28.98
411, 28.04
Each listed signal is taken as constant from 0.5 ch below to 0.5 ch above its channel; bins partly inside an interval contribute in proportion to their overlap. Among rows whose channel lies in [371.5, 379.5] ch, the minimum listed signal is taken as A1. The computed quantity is 25.79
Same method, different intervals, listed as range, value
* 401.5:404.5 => 27.15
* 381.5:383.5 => 29.31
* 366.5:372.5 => 24.22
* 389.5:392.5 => 26.81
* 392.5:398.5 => 27.74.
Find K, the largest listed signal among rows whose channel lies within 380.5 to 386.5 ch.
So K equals 32.77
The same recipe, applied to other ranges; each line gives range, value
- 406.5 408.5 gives 29.19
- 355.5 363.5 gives 25.76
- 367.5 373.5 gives 26.87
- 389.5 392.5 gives 29.12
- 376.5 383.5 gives 32.95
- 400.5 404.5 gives 30.6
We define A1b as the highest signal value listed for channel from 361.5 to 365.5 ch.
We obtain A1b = 25.76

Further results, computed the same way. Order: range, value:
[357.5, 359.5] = 24.17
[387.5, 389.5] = 32.83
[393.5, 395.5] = 29.04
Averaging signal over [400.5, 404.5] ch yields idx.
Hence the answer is 28.5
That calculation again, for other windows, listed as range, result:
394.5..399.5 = 28.6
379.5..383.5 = 30.8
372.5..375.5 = 28.3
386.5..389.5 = 31.2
